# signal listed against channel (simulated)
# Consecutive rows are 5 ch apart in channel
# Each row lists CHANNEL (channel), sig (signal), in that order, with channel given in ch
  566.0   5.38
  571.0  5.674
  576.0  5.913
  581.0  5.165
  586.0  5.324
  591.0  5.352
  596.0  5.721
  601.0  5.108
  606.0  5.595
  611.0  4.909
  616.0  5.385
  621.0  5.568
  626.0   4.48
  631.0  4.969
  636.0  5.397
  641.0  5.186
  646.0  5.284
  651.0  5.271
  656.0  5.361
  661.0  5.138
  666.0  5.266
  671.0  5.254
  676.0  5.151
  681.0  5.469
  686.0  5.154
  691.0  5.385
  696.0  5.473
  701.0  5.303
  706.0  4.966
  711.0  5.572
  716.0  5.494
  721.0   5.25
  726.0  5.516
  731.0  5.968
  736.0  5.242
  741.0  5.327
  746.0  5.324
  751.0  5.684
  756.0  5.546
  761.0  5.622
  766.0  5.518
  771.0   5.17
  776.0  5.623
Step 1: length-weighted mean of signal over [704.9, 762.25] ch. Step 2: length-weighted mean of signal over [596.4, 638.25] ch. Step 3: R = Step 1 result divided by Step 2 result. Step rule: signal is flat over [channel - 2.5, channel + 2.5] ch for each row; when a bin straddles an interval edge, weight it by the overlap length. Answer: 1.1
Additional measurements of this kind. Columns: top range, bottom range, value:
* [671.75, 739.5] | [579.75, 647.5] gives 1.02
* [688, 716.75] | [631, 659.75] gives 1.02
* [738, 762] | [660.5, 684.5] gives 1.04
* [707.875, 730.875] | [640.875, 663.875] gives 1.05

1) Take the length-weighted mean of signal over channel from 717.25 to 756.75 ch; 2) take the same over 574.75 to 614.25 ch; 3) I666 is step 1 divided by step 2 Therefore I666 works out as 1.02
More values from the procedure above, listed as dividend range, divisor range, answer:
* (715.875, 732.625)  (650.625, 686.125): 1.05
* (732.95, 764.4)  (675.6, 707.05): 1.03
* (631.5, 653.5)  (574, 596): 0.96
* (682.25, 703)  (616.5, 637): 1.04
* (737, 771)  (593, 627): 1.03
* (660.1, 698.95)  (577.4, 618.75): 0.99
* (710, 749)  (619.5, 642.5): 1.07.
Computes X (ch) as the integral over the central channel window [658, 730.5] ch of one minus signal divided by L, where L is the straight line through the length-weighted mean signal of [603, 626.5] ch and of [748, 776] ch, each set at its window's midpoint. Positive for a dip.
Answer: 0.80 ch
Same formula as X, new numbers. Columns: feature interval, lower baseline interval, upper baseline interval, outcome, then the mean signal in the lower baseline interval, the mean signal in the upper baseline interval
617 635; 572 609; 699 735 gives 1.3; 5.46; 5.43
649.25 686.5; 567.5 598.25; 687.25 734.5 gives 1.3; 5.52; 5.42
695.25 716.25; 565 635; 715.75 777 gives 0.4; 5.32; 5.48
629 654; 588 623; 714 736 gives 0.9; 5.37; 5.52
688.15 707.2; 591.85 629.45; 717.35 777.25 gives 0.3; 5.25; 5.48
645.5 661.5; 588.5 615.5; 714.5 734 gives 0.5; 5.34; 5.55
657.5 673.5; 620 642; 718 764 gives 0.0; 5.08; 5.5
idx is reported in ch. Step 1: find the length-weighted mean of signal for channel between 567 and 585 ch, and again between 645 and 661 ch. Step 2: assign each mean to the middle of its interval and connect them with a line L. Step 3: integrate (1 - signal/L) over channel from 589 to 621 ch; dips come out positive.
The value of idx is 0.5 ch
